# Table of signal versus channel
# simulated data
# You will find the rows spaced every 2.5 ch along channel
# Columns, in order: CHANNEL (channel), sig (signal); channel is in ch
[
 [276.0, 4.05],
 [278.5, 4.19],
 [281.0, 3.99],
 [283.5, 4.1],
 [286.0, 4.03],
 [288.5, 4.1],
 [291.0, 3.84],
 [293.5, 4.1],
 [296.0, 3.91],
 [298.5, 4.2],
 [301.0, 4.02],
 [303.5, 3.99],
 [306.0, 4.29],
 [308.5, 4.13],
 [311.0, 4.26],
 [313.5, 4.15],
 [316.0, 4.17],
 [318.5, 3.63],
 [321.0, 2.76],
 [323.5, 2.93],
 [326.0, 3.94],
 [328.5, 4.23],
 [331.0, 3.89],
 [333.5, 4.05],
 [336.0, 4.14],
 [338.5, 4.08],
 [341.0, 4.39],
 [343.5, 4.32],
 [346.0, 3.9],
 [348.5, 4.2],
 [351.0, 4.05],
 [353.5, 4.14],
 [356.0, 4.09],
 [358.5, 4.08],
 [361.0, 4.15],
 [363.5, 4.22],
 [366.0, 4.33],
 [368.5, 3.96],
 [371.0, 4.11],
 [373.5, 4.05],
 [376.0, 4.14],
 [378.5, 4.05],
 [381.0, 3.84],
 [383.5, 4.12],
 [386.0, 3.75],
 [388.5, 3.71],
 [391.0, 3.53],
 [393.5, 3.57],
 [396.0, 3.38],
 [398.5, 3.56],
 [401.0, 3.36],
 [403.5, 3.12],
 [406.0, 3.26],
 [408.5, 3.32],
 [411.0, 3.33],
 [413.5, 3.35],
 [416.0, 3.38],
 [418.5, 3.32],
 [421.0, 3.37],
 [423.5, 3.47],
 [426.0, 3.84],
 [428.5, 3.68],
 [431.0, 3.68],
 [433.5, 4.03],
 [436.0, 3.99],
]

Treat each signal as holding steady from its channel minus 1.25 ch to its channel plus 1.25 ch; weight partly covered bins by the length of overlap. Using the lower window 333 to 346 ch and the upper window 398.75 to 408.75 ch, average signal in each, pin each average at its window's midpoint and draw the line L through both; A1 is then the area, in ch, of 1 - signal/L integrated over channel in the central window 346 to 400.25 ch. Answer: -3.5 ch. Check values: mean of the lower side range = 4.18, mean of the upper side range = 3.29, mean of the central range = 3.95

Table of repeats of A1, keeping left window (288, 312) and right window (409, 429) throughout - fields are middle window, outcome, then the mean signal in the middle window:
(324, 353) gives -1.5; 4.08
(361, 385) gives -2.6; 4.09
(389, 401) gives 0.2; 3.51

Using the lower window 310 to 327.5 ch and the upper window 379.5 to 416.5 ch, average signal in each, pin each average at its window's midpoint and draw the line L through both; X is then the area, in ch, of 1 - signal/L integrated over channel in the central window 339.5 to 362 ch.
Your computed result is -3.3 ch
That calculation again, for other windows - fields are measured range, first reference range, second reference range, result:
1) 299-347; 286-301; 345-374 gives 1.2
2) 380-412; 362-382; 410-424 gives 1.6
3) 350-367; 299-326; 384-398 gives -2.0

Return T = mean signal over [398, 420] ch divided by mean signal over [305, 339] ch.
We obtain 0.85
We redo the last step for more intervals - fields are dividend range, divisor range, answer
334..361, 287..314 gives 1.01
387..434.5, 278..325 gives 0.89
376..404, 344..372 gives 0.89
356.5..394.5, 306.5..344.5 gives 1.01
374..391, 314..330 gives 1.07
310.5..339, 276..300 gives 0.95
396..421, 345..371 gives 0.81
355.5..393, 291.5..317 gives 0.97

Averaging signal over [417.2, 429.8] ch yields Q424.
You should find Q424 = 3.54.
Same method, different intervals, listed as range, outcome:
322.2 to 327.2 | 3.42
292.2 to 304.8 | 4.04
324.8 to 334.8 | 4.03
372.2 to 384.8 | 4.04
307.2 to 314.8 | 4.18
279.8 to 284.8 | 4.05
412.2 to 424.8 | 3.38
